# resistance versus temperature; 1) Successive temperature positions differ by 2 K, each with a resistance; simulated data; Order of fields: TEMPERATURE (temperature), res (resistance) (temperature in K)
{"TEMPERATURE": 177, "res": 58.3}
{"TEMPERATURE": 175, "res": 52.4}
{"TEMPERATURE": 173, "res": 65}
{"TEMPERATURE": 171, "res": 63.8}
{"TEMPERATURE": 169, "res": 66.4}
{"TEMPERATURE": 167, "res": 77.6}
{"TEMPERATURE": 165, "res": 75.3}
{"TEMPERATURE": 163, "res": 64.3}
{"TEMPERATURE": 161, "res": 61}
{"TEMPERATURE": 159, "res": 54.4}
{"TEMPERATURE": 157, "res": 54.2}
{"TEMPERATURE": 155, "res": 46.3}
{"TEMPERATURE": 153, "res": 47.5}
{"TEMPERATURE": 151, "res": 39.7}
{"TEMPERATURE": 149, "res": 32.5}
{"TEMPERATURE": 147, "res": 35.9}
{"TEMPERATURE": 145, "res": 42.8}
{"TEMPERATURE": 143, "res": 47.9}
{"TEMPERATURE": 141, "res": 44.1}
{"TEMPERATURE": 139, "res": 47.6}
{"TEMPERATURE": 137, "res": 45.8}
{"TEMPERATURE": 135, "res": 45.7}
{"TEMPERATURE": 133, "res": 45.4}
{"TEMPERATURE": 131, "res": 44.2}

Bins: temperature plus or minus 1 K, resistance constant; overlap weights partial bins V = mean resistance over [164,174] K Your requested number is 69.6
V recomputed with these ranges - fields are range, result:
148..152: 36.1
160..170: 68.9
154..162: 54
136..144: 46.3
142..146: 45.3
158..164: 59.9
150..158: 46.9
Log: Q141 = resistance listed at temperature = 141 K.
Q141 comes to 44.1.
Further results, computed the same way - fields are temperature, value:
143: 47.9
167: 77.6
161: 61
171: 63.8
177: 58.3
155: 46.3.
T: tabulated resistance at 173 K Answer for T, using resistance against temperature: 65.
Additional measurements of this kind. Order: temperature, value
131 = 44.2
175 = 52.4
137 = 45.8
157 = 54.2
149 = 32.5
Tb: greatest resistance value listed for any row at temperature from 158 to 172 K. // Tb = 77.6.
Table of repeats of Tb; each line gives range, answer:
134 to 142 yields 47.6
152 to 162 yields 61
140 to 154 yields 47.9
